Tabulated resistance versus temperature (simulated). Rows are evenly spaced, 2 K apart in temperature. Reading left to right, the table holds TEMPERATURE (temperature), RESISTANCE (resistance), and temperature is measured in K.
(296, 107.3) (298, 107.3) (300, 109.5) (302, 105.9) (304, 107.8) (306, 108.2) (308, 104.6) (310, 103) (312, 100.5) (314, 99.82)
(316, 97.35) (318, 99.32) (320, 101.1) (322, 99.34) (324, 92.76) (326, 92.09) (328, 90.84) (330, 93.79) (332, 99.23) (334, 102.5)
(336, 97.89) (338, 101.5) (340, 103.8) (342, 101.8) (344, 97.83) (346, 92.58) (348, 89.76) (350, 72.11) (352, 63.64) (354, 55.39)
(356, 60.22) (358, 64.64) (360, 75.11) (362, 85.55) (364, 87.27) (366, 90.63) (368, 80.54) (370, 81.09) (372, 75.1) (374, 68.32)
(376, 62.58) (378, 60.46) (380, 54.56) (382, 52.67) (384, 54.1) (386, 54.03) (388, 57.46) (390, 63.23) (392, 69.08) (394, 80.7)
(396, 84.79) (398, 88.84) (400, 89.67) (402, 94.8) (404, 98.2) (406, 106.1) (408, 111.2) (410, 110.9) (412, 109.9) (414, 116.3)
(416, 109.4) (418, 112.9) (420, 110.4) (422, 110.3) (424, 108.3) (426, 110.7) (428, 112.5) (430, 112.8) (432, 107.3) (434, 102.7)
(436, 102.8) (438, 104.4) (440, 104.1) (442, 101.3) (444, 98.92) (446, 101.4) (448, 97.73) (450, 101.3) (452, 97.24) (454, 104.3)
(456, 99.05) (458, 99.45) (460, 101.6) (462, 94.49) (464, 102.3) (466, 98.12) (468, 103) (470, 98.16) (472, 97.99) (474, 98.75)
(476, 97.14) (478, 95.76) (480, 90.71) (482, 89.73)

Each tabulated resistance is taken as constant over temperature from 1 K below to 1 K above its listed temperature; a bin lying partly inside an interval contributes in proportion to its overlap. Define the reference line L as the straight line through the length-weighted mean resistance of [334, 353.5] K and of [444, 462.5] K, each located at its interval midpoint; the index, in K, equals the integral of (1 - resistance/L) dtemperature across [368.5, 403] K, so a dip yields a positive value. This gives 8.8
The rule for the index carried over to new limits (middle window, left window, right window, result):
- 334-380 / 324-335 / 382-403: 2.98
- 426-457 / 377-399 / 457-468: -4.79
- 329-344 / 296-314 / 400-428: 0.89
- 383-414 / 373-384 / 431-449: -4.87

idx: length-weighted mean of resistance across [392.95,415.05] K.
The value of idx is 99.2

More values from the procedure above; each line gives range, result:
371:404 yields 70.3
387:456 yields 99.8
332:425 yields 85.3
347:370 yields 75.3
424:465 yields 103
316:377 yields 86.1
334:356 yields 87.1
